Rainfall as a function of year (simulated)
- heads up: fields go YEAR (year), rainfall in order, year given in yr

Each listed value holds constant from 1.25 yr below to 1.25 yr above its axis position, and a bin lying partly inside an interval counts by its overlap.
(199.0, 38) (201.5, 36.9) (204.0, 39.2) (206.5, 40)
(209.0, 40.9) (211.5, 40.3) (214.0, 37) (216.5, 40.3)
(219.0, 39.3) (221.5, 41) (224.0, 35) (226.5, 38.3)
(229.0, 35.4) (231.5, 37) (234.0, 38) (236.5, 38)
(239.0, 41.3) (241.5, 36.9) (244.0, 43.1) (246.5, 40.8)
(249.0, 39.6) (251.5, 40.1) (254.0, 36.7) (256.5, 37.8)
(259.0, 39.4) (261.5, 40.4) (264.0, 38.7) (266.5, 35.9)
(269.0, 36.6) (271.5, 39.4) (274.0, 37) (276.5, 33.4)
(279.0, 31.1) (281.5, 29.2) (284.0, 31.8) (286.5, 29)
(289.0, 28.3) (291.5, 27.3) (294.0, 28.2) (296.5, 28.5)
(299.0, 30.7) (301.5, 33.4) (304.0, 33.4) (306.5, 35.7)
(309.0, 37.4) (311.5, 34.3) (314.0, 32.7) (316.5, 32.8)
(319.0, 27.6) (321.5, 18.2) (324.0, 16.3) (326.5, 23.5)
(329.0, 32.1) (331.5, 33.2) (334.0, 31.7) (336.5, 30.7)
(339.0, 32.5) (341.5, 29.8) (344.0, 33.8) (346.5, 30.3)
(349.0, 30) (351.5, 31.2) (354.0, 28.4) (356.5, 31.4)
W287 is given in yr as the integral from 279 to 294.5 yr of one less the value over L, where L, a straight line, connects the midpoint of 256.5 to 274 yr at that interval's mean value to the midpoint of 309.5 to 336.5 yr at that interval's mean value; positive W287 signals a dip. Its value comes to 2.5 yr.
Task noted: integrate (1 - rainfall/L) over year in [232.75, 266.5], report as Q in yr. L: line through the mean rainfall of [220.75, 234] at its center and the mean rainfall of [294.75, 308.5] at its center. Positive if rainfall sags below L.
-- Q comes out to -3.2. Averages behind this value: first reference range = 37.3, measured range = 39.2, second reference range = 32.5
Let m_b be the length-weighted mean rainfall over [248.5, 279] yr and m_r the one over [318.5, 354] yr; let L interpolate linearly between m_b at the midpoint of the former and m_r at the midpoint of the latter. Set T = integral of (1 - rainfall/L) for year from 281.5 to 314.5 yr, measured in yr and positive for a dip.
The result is 1.8 yr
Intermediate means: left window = 37.6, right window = 28.6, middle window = 31.5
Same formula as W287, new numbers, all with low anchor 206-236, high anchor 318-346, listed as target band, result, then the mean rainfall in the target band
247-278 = -2.9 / 37.9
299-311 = -1.5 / 34.5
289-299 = 1.1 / 28.4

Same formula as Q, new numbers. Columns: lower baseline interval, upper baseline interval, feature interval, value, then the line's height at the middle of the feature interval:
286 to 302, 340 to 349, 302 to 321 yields -1.90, 29.9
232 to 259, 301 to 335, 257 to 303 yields 2.15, 34.8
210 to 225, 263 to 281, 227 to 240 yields 0.02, 38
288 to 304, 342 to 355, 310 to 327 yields 1.90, 30.2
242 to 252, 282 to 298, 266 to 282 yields -0.74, 33.3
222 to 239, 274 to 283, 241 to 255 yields -1.67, 35.5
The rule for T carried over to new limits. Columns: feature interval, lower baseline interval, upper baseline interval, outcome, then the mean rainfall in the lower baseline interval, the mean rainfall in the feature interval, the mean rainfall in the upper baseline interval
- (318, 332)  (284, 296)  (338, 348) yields 2.7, 28.6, 24.7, 31.5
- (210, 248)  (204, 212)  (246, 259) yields 0.8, 40.2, 38.8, 38.9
